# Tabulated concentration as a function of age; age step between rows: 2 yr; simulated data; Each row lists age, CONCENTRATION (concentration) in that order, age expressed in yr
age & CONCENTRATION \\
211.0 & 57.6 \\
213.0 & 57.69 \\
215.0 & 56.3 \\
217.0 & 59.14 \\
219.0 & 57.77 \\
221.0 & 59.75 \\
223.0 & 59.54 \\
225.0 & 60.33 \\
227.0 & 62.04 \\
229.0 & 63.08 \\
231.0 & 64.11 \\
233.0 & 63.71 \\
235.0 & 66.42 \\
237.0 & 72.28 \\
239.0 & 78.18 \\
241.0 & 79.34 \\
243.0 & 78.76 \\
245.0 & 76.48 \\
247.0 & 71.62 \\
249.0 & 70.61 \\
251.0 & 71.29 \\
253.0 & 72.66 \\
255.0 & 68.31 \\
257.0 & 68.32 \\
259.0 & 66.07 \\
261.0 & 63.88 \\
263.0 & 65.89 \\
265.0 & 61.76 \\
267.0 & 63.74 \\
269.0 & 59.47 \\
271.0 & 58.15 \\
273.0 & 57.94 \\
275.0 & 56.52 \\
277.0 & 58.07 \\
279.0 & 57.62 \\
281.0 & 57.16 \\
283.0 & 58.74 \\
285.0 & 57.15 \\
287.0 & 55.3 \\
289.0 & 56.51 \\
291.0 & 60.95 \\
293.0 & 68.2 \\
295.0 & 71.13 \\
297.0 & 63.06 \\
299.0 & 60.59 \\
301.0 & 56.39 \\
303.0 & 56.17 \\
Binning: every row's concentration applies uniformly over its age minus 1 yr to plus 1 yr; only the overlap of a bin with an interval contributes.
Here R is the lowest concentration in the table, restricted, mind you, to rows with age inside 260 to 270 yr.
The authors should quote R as 59.47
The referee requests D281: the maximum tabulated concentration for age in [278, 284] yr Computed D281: 58.74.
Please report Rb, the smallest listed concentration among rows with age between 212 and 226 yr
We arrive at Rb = 56.3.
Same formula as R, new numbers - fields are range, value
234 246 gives 66.42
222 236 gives 59.54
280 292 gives 55.3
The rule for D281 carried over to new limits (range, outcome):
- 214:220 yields 59.14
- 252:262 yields 72.66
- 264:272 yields 63.74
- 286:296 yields 71.13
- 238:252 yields 79.34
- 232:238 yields 72.28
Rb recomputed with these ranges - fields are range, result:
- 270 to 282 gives 56.52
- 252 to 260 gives 66.07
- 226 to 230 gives 62.04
